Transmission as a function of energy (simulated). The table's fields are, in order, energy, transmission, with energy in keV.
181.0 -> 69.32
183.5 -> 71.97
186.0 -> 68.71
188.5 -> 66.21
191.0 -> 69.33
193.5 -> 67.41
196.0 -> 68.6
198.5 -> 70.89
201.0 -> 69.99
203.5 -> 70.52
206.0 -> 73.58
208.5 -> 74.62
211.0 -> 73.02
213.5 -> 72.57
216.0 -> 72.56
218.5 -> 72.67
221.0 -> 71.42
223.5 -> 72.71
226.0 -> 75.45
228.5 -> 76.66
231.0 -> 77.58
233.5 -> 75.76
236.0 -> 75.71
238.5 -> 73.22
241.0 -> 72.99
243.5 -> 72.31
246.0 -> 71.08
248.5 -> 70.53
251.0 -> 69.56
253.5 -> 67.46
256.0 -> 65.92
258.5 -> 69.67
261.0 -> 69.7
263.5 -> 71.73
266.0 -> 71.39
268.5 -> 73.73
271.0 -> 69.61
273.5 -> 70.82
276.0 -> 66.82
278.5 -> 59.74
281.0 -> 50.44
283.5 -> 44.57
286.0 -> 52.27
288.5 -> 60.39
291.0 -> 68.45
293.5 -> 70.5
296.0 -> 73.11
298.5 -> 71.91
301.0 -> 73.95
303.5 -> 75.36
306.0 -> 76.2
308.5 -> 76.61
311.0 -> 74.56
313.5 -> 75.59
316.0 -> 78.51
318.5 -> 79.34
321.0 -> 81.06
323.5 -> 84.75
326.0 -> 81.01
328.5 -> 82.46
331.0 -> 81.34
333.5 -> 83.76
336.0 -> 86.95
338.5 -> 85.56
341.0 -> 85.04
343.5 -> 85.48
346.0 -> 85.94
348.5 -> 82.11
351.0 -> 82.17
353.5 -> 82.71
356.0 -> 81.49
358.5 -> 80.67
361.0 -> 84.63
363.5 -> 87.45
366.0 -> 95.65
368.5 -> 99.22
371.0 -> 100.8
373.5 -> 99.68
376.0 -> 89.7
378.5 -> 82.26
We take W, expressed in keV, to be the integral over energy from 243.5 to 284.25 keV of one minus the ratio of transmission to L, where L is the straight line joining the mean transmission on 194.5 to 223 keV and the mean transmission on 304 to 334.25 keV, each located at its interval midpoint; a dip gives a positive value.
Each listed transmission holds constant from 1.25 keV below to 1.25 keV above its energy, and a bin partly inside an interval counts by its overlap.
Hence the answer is 4.7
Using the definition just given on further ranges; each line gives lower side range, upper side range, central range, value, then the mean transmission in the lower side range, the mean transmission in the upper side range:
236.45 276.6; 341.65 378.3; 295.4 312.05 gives 0.9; 70.6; 88.2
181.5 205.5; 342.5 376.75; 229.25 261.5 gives 1.5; 69.4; 88.4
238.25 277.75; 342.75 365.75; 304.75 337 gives -0.3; 70.2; 84.1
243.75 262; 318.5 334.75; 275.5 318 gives 5.1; 69.3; 82.2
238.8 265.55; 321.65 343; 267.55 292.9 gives 4.4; 70.2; 83.8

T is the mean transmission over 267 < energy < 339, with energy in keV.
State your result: 72.6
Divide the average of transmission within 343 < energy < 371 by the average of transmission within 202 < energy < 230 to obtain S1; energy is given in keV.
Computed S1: 1.2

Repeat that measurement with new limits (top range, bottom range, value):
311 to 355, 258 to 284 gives 1.25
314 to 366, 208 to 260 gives 1.15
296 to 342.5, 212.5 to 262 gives 1.10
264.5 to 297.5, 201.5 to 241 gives 0.87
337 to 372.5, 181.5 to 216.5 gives 1.23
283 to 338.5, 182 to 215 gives 1.06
